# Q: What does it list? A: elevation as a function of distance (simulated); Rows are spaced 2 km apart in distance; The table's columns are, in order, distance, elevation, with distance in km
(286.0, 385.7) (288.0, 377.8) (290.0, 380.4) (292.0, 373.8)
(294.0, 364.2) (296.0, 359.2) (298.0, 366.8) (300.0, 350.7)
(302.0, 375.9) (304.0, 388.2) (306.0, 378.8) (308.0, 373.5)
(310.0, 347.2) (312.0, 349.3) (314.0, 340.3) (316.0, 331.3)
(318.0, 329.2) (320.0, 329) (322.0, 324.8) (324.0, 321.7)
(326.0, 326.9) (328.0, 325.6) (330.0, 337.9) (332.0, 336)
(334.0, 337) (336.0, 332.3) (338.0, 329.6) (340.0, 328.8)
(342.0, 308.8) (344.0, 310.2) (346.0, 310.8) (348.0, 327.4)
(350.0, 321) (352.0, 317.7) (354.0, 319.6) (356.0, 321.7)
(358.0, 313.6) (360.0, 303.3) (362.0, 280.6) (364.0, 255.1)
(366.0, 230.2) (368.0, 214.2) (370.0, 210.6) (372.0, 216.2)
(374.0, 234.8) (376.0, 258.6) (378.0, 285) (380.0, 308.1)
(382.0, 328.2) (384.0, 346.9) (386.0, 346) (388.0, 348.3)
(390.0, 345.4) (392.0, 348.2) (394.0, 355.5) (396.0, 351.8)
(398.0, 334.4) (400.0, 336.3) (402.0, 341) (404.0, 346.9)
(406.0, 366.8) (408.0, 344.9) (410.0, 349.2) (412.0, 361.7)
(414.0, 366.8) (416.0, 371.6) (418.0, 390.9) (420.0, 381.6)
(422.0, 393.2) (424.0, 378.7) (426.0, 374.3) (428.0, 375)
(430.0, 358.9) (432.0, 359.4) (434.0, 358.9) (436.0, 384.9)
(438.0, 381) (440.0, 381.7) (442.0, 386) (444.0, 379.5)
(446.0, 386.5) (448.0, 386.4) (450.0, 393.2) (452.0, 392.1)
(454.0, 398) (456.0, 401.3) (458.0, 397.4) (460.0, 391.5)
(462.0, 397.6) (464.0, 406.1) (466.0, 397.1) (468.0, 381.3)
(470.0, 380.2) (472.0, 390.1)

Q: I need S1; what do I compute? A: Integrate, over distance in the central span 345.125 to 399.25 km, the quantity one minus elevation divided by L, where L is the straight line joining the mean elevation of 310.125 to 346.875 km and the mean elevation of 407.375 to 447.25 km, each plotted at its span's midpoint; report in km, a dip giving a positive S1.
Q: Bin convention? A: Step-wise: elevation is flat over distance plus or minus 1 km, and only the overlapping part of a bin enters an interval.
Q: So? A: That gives 7.4 km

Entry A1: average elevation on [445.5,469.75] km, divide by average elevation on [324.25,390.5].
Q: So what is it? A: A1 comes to 1.3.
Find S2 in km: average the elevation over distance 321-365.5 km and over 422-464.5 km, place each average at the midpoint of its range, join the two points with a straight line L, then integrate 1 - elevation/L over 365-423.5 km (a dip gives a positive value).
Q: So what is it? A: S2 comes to 4.5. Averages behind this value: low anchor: 317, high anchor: 384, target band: 325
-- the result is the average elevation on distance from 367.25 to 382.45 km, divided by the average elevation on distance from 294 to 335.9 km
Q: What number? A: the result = 0.74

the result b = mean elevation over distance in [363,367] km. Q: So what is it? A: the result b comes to 243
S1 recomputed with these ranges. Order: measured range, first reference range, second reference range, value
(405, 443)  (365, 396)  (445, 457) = -1.9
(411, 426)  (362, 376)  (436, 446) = -1.9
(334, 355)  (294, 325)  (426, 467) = 2.3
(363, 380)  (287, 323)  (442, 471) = 6.0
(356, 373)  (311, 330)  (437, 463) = 4.5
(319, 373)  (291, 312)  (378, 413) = 8.0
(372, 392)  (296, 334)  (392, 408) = 2.2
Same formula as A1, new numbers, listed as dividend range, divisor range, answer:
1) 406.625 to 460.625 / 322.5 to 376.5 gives 1.27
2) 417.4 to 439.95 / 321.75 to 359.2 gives 1.16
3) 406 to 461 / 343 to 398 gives 1.26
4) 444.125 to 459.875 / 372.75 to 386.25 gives 1.32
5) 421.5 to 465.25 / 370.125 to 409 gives 1.20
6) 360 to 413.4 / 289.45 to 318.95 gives 0.86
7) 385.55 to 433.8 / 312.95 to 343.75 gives 1.09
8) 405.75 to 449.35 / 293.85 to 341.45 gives 1.09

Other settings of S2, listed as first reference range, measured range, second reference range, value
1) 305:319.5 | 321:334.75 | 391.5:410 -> 0.75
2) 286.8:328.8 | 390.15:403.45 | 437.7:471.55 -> 1.11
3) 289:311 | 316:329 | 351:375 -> 0.25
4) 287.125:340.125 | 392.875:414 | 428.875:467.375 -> 1.36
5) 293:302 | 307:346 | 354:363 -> 0.41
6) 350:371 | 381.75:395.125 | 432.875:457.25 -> -1.38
